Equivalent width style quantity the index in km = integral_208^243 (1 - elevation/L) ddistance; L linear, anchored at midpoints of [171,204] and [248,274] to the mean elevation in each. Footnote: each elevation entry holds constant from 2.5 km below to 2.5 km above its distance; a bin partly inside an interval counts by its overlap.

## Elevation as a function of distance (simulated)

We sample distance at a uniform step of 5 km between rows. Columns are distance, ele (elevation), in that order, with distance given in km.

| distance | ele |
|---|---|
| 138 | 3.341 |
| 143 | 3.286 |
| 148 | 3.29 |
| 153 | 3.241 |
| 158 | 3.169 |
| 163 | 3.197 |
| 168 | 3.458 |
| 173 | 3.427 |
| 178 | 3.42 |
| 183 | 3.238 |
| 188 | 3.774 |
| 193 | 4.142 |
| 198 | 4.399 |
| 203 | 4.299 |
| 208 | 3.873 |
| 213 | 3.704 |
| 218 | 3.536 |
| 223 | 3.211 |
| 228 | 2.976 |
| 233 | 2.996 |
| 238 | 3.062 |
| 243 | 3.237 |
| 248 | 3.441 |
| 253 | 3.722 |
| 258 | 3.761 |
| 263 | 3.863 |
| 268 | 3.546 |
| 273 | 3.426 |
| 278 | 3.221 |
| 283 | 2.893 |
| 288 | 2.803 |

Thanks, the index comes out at 4.1 km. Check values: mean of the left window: 3.8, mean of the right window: 3.66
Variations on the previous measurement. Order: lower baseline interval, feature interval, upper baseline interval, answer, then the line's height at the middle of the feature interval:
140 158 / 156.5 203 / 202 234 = -3.5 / 3.37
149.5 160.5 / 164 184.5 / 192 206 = 1.6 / 3.68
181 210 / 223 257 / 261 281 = 3.9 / 3.69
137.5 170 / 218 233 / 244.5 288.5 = 1.0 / 3.38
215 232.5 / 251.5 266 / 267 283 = -2.2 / 3.28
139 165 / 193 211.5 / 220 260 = -5.0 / 3.27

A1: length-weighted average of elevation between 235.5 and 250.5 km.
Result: 3.25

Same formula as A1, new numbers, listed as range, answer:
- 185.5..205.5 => 4.15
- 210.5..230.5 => 3.36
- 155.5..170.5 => 3.27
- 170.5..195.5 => 3.6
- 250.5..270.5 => 3.72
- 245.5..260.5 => 3.64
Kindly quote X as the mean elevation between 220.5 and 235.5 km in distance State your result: 3.06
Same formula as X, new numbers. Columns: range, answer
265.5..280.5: 3.4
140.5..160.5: 3.25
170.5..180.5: 3.42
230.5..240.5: 3.03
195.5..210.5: 4.19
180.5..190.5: 3.51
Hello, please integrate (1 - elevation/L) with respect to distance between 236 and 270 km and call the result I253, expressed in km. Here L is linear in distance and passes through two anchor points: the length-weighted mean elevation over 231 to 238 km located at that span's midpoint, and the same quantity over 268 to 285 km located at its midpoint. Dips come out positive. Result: -4.42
